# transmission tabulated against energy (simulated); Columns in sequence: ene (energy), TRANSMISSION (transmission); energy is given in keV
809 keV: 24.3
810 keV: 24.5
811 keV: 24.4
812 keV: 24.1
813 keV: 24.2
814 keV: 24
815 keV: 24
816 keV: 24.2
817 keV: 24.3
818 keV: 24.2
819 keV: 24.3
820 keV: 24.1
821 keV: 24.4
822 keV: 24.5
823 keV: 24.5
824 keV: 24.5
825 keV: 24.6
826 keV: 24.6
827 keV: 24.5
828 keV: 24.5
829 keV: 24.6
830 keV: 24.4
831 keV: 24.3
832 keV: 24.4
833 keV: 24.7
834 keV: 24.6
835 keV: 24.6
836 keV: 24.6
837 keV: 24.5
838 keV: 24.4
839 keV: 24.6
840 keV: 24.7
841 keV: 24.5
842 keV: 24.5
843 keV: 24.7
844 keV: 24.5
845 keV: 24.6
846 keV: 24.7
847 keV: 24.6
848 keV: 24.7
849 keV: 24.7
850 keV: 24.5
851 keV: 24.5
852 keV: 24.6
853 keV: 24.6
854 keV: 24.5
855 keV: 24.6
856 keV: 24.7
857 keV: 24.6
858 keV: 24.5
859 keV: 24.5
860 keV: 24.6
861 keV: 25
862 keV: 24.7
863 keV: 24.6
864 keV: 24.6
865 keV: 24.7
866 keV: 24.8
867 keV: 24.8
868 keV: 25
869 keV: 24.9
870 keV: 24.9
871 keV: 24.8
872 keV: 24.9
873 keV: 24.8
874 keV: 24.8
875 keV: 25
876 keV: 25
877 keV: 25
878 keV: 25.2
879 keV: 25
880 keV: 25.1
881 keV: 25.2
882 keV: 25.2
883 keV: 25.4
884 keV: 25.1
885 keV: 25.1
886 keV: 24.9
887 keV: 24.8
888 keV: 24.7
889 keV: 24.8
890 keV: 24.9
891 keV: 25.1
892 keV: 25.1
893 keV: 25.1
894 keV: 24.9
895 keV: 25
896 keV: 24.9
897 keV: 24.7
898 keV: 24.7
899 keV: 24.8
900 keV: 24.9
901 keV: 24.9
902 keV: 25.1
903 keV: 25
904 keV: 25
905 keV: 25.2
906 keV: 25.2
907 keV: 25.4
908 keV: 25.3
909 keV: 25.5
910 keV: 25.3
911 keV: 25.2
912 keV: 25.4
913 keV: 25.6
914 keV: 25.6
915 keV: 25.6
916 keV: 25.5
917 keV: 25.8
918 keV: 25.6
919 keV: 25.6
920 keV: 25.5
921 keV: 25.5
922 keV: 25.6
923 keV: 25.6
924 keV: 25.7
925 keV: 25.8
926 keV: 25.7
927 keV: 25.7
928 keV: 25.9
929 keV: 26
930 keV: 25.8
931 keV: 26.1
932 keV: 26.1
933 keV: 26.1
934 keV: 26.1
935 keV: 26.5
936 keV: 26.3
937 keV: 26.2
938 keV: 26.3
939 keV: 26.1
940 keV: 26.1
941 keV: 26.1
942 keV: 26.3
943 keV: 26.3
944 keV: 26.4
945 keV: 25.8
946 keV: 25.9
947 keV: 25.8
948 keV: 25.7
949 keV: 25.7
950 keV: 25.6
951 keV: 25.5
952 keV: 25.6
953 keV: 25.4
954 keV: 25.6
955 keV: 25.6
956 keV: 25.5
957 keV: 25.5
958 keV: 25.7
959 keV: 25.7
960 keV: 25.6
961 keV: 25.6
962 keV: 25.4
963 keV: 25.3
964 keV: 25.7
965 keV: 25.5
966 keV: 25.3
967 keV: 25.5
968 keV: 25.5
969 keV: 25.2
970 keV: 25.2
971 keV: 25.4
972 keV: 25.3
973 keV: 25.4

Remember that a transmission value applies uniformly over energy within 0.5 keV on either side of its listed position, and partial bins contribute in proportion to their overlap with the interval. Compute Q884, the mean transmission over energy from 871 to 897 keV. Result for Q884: 25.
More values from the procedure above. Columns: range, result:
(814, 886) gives 24.7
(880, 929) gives 25.3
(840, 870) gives 24.7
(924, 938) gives 26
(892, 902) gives 24.9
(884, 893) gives 24.9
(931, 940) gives 26.2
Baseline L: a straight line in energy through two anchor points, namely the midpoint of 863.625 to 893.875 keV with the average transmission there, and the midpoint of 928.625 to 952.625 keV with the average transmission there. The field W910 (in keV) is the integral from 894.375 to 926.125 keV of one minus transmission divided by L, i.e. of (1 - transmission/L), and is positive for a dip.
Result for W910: 0.2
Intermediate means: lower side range 25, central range 25.3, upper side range 26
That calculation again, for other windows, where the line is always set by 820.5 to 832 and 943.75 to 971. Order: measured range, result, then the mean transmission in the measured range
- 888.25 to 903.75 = 0.1 keV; 24.9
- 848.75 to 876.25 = 0.1 keV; 24.7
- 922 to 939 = -0.4 keV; 26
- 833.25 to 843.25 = 0.0 keV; 24.6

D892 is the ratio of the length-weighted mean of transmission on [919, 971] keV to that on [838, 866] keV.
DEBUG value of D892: 1.05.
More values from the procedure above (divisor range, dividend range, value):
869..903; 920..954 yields 1.04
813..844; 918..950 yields 1.06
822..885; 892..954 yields 1.04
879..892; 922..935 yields 1.03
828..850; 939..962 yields 1.05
